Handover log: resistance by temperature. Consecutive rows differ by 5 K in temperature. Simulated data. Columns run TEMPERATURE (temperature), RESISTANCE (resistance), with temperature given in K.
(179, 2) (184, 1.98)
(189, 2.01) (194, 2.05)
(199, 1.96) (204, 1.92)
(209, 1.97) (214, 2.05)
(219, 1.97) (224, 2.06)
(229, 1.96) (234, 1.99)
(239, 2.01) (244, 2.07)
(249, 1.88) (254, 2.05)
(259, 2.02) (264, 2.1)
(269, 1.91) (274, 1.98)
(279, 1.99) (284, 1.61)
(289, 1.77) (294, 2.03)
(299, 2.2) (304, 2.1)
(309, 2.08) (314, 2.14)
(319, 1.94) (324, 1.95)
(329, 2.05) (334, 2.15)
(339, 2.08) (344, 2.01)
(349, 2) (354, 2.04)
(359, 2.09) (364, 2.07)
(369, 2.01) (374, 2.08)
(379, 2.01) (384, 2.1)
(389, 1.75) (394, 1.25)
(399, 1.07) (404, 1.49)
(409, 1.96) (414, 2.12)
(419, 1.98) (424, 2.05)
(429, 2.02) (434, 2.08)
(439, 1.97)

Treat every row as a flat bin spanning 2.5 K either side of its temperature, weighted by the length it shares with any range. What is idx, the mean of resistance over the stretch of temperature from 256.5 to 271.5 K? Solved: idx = 2.01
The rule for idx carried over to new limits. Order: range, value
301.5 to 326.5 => 2.04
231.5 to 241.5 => 2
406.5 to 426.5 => 2.03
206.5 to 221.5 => 2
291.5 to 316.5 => 2.11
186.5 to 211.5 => 1.98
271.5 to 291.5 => 1.84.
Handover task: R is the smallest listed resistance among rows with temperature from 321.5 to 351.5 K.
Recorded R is 1.95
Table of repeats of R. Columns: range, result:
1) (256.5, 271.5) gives 1.91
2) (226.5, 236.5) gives 1.96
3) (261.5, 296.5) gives 1.61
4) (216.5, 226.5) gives 1.97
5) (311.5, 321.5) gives 1.94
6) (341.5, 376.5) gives 2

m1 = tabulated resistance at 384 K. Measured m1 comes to 2.1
